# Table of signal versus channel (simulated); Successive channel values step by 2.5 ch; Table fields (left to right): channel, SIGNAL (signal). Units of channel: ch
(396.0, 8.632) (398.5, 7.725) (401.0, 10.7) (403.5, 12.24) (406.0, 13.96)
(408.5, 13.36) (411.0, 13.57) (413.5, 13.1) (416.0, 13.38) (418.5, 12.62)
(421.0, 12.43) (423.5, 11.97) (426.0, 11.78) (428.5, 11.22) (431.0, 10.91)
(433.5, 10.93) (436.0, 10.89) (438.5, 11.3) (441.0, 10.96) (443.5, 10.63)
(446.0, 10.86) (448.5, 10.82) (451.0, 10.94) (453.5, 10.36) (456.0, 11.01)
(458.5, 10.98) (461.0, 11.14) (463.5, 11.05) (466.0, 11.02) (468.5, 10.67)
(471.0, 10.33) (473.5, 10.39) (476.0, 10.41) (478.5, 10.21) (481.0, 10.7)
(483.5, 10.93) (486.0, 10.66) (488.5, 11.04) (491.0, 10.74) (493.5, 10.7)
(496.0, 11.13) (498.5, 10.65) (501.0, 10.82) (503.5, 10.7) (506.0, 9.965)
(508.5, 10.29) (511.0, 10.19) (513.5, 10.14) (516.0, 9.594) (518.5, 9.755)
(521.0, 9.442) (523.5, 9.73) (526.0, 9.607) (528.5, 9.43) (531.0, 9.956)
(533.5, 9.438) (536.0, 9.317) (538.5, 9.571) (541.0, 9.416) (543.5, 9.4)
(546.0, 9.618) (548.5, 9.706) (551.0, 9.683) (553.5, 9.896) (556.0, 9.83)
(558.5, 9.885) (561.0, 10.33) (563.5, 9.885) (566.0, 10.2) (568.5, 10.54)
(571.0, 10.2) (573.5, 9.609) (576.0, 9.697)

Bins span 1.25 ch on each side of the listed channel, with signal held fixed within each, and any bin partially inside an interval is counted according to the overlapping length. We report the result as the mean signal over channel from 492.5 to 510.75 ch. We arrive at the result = 10.6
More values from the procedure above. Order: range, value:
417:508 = 10.9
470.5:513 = 10.6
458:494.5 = 10.7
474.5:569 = 10.1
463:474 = 10.7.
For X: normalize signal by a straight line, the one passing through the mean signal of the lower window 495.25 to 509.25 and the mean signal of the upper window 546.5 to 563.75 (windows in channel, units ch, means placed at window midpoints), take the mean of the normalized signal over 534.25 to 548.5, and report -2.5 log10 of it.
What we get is 0.06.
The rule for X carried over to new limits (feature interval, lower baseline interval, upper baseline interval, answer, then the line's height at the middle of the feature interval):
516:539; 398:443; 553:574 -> 0.101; 10.5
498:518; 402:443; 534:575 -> 0.038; 10.6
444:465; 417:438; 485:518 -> 0.030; 11.2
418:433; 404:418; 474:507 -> 0.101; 12.9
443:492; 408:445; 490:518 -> 0.037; 11.1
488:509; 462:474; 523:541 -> -0.052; 10.2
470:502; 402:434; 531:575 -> 0.043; 11.1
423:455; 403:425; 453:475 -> 0.081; 11.9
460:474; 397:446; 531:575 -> 0.028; 11.1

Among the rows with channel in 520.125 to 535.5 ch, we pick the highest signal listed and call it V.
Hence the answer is 9.956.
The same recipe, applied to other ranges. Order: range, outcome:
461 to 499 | 11.14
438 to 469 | 11.3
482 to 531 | 11.13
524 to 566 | 10.33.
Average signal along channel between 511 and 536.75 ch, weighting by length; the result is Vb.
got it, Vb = 9.67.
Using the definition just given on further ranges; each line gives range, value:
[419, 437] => 11.5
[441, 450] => 10.8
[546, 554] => 9.73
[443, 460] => 10.8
